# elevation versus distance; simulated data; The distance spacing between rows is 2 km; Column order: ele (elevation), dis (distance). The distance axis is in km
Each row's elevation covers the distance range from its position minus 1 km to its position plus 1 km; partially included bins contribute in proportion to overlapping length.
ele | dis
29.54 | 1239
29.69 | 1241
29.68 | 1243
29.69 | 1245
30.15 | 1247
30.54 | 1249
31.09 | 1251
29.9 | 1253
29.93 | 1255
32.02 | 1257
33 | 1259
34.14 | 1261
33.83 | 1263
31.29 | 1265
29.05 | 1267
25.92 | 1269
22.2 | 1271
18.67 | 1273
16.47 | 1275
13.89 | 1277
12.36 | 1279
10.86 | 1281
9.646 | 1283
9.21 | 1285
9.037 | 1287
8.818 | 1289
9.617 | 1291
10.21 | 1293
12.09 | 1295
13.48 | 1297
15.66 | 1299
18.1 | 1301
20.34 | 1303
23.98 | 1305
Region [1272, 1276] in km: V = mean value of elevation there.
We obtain 17.6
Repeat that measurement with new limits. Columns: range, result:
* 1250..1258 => 30.7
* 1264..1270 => 28.8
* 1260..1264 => 34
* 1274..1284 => 12.6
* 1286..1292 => 9.16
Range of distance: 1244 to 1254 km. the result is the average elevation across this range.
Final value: 30.3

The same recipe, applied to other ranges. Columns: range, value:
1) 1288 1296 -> 10.2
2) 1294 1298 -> 12.8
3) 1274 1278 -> 15.2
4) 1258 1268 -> 32.3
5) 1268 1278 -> 19.4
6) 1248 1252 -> 30.8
